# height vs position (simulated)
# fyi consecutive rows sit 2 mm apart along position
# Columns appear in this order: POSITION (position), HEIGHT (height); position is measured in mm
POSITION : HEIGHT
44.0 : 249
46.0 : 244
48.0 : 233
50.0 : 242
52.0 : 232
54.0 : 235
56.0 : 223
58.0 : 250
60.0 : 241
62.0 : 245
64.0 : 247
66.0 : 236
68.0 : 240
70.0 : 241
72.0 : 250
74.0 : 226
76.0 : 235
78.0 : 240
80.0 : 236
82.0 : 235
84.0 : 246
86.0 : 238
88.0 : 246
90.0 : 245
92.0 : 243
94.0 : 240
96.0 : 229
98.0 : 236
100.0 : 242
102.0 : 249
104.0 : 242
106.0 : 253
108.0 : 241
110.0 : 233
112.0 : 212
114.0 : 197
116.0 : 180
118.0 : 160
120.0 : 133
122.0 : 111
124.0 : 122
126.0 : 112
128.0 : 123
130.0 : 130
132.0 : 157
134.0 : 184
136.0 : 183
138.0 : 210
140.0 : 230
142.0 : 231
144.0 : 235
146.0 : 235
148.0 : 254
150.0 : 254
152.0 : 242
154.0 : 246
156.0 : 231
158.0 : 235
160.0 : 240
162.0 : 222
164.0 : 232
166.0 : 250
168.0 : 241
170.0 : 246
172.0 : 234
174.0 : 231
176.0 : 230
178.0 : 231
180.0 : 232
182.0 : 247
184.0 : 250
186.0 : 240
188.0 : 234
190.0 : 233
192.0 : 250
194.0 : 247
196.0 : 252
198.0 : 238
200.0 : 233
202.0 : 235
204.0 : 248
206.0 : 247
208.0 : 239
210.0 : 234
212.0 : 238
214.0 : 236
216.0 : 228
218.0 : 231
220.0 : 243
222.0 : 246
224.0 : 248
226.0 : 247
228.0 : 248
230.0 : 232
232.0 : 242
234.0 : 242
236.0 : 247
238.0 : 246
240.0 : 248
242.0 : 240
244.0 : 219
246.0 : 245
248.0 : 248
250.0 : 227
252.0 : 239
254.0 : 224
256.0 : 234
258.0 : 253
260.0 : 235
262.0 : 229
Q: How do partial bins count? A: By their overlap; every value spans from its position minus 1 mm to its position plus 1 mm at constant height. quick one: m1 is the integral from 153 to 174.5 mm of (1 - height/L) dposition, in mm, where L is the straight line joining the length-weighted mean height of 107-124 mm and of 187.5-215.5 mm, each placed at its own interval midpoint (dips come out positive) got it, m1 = -2.38 mm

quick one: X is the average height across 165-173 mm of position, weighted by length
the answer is 243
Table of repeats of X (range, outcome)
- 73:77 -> 230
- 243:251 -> 235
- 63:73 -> 243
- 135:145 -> 218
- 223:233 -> 243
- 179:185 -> 243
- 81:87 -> 240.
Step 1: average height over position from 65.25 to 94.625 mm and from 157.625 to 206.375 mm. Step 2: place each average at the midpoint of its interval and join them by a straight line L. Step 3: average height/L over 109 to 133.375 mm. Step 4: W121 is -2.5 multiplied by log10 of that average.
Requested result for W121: 0.46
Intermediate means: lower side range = 240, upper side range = 239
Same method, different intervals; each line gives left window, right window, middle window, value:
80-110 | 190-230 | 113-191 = 0.150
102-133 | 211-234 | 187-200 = -0.090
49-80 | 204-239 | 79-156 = 0.139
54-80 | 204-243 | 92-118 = 0.057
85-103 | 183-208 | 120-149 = 0.330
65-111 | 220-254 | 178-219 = 0.006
